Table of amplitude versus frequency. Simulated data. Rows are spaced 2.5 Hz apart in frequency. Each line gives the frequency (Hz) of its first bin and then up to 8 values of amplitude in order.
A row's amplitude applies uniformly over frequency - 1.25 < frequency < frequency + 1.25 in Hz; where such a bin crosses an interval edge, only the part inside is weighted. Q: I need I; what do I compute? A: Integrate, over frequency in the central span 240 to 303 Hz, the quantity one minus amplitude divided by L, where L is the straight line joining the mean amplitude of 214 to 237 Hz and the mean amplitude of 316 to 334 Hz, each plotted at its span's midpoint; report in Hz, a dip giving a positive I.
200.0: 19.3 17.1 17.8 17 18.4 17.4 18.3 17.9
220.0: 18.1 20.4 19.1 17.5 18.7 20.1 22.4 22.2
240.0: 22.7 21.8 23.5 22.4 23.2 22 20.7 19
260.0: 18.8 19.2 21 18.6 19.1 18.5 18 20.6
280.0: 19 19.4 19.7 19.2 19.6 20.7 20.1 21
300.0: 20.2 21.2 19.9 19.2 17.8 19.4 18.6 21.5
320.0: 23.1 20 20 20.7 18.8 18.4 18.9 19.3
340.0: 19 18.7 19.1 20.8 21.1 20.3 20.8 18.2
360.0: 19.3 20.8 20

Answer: -1.8 Hz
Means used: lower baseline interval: 19.3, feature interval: 20.3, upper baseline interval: 20.3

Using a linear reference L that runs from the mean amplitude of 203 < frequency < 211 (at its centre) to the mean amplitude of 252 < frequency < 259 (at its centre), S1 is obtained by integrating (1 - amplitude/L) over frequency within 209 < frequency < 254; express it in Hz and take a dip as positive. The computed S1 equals -3.07 Hz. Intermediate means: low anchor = 17.7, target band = 20.4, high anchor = 20.3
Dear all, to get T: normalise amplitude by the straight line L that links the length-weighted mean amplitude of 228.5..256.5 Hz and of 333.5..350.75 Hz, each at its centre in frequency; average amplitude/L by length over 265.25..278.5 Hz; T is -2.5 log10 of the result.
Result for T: 0.11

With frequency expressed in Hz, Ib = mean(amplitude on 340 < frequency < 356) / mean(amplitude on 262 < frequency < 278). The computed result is 1.0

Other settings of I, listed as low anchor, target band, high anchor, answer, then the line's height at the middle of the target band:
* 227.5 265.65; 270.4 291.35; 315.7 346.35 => 1.3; 20.5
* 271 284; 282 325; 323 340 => -1.8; 19.2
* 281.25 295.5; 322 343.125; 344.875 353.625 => 1.0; 20.3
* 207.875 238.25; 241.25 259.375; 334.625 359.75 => -2.3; 19.2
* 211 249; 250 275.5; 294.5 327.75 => 0.6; 20.2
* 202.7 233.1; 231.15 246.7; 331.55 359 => -3.0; 18.5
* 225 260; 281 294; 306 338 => 0.4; 20.3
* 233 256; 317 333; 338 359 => -0.1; 20.3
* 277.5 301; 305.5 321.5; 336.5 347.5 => -0.3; 19.6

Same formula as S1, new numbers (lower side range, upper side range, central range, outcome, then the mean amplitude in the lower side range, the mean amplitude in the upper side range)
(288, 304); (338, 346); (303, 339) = -0.2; 20.4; 19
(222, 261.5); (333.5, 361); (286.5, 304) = -0.1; 20.9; 19.6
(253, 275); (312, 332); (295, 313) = 0.1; 19.4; 20.2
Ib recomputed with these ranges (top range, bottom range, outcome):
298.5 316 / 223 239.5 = 0.97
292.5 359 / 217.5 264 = 0.97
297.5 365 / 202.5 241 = 1.04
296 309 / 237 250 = 0.90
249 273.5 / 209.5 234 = 1.07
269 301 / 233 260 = 0.90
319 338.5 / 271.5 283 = 1.04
